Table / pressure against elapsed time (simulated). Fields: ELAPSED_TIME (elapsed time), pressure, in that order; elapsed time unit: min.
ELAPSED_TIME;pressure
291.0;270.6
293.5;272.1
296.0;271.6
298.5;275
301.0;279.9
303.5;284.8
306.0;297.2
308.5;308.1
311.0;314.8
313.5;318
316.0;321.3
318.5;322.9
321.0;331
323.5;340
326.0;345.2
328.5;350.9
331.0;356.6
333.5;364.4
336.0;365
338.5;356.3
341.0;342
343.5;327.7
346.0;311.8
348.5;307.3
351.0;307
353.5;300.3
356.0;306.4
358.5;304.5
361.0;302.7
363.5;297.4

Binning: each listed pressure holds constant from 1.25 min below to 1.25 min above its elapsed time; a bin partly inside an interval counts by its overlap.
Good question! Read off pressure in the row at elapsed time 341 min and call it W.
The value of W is 342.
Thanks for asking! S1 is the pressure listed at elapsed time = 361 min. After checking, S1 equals 302.7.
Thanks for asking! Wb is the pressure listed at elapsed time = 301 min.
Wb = 279.9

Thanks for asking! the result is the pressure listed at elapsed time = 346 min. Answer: 311.8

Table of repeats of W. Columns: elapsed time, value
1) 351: 307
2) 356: 306.4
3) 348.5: 307.3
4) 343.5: 327.7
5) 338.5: 356.3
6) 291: 270.6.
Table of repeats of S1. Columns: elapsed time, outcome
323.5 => 340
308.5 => 308.1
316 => 321.3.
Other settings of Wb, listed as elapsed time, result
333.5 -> 364.4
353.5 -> 300.3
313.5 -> 318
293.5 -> 272.1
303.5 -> 284.8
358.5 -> 304.5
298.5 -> 275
